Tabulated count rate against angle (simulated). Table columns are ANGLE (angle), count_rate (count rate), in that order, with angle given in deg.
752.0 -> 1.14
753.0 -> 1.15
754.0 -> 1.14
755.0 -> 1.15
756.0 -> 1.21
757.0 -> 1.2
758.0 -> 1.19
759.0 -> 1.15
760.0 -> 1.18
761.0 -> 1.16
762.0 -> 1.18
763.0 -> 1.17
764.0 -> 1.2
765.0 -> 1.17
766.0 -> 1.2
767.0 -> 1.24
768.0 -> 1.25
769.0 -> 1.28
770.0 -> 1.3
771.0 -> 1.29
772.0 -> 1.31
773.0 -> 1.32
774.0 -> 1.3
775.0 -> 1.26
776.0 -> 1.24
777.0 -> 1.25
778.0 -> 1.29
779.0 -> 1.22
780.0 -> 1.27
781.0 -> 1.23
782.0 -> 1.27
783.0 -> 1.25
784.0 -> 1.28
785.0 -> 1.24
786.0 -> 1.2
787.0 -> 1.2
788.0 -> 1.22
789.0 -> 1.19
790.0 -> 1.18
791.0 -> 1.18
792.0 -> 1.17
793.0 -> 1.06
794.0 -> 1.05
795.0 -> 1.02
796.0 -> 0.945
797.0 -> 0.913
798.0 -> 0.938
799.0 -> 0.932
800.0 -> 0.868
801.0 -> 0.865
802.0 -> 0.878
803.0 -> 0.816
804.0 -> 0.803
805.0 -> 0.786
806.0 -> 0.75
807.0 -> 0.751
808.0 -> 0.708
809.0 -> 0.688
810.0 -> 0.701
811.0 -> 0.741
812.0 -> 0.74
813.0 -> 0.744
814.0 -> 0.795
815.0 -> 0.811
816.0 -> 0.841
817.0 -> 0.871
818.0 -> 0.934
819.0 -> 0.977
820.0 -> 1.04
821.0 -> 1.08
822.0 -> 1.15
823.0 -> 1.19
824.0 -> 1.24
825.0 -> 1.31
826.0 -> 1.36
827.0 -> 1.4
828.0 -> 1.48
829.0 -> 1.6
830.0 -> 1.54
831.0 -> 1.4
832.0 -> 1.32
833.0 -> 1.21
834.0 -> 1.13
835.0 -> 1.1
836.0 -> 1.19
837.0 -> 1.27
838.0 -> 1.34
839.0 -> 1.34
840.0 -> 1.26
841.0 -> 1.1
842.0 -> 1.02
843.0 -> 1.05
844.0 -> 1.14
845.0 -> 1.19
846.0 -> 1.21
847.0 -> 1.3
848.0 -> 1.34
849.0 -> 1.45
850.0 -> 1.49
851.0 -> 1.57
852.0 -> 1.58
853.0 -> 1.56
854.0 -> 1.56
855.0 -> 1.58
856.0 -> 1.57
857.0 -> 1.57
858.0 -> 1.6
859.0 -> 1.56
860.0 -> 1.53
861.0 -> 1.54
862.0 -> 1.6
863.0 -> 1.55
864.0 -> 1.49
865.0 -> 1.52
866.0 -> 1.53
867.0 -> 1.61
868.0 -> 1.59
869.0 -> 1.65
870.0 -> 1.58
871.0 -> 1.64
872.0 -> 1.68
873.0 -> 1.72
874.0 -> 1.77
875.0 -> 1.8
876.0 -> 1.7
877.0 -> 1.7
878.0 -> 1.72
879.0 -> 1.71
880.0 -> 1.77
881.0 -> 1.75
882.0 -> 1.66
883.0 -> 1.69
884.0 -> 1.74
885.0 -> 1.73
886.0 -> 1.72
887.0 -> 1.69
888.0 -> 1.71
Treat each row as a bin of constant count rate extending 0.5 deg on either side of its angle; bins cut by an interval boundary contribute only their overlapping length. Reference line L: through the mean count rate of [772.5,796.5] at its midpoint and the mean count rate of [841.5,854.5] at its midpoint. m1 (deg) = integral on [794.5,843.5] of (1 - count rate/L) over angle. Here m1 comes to 9.3 deg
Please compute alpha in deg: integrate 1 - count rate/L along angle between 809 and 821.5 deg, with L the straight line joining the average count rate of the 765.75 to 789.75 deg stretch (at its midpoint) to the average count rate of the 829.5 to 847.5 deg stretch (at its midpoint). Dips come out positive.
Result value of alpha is 3.9 deg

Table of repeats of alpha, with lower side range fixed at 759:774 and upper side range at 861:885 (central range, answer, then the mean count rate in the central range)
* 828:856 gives 3.7 deg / 1.33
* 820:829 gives 1.1 deg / 1.28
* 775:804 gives 4.6 deg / 1.11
